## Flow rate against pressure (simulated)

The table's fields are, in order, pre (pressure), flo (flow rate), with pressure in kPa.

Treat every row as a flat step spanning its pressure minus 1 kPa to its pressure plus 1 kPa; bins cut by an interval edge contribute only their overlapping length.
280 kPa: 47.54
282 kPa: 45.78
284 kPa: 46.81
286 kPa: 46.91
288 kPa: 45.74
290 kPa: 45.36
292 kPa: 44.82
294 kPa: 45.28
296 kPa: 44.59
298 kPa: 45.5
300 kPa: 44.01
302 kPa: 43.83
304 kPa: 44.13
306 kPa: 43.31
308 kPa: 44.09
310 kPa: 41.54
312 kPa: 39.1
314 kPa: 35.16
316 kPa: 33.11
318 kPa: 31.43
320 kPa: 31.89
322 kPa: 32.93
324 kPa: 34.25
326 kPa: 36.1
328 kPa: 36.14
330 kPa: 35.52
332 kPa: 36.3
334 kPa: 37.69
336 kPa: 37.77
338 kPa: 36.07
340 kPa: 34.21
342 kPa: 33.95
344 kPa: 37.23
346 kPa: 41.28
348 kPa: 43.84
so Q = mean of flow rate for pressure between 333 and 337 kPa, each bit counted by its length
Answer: 37.7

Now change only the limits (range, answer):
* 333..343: 35.9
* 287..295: 45.3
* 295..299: 45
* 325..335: 36.3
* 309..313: 40.3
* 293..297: 44.9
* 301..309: 43.8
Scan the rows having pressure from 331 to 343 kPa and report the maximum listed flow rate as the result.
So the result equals 37.77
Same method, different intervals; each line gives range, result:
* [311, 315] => 39.1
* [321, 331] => 36.14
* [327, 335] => 37.69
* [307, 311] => 44.09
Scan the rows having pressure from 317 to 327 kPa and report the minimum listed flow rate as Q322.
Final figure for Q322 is 31.43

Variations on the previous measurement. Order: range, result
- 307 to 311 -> 41.54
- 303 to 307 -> 43.31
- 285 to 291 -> 45.36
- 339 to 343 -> 33.95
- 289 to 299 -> 44.59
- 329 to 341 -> 34.21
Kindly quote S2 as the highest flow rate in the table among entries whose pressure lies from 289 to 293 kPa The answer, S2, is 45.36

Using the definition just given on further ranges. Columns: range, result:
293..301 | 45.5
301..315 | 44.13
